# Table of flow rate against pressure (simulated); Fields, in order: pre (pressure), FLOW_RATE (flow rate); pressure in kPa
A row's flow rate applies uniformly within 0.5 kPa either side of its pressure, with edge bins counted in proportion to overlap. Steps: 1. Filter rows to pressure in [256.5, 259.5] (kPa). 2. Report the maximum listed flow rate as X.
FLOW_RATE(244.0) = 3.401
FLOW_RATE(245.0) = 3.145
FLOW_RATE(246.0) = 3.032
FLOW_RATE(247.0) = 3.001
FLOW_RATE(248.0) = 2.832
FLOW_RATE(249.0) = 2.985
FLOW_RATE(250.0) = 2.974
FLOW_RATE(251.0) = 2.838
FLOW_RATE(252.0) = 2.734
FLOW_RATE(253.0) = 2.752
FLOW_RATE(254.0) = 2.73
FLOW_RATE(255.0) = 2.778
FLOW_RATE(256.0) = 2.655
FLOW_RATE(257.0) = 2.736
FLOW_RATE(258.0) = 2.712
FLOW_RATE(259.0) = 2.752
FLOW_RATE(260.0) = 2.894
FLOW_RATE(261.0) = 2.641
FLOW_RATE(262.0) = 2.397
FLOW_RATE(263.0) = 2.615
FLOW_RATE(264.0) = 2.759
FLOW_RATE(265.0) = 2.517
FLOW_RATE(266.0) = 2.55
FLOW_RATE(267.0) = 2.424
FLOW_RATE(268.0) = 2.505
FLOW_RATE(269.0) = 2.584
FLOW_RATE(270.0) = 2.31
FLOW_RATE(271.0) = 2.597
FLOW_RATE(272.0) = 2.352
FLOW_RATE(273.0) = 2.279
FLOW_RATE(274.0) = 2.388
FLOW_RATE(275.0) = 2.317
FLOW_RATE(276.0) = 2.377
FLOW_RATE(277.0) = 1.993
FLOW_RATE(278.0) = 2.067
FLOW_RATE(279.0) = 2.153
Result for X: 2.752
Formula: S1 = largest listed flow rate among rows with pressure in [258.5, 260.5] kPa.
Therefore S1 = 2.894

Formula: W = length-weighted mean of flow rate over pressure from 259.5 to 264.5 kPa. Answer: 2.66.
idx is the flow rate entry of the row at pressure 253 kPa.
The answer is 2.752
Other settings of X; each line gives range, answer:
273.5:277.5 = 2.388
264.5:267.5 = 2.55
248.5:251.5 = 2.985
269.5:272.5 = 2.597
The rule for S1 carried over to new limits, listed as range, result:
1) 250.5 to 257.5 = 2.838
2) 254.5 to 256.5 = 2.778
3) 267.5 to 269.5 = 2.584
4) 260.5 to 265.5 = 2.759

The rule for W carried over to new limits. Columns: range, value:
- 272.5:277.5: 2.27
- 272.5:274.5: 2.33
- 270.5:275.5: 2.39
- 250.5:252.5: 2.79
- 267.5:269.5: 2.54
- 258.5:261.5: 2.76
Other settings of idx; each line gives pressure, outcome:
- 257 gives 2.736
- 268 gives 2.505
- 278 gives 2.067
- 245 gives 3.145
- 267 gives 2.424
